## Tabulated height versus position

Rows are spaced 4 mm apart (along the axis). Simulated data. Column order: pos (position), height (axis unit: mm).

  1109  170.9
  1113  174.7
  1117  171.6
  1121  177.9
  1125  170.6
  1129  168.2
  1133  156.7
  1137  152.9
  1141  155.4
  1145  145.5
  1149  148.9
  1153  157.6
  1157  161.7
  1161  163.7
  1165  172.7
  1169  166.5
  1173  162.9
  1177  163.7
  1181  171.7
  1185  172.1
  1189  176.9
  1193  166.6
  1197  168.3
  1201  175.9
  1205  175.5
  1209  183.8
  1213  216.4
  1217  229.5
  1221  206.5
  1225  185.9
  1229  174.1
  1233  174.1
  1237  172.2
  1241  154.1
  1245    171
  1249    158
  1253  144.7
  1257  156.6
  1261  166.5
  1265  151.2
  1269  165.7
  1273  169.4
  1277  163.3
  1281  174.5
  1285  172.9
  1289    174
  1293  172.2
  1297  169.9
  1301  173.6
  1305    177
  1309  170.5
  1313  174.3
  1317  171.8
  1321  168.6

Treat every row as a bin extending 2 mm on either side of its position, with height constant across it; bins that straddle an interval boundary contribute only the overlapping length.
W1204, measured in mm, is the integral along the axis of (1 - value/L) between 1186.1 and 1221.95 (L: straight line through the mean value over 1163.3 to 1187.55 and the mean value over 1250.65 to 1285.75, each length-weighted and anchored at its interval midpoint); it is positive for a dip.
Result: -4.6 mm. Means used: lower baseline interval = 168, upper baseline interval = 162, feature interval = 188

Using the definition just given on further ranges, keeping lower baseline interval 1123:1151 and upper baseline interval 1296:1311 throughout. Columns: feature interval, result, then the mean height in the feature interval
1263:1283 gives 0.61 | 165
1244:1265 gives 1.27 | 158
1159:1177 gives -0.71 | 166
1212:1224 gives -3.66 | 215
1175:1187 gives -0.60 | 169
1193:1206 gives -0.73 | 172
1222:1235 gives -1.14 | 180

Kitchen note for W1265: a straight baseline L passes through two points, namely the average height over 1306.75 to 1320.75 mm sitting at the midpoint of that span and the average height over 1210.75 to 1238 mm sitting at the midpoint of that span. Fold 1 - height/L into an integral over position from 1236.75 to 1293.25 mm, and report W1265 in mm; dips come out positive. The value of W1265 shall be 6.2 mm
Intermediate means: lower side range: 195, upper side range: 172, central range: 164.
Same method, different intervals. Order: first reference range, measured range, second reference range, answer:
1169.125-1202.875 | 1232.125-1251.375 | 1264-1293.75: 0.4 mm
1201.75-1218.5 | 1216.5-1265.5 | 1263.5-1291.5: 3.5 mm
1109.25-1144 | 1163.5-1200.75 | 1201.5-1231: 2.9 mm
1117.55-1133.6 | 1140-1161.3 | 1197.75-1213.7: 2.4 mm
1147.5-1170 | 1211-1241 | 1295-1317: -4.4 mm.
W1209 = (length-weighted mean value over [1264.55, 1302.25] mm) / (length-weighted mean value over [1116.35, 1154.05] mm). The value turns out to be 1.1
